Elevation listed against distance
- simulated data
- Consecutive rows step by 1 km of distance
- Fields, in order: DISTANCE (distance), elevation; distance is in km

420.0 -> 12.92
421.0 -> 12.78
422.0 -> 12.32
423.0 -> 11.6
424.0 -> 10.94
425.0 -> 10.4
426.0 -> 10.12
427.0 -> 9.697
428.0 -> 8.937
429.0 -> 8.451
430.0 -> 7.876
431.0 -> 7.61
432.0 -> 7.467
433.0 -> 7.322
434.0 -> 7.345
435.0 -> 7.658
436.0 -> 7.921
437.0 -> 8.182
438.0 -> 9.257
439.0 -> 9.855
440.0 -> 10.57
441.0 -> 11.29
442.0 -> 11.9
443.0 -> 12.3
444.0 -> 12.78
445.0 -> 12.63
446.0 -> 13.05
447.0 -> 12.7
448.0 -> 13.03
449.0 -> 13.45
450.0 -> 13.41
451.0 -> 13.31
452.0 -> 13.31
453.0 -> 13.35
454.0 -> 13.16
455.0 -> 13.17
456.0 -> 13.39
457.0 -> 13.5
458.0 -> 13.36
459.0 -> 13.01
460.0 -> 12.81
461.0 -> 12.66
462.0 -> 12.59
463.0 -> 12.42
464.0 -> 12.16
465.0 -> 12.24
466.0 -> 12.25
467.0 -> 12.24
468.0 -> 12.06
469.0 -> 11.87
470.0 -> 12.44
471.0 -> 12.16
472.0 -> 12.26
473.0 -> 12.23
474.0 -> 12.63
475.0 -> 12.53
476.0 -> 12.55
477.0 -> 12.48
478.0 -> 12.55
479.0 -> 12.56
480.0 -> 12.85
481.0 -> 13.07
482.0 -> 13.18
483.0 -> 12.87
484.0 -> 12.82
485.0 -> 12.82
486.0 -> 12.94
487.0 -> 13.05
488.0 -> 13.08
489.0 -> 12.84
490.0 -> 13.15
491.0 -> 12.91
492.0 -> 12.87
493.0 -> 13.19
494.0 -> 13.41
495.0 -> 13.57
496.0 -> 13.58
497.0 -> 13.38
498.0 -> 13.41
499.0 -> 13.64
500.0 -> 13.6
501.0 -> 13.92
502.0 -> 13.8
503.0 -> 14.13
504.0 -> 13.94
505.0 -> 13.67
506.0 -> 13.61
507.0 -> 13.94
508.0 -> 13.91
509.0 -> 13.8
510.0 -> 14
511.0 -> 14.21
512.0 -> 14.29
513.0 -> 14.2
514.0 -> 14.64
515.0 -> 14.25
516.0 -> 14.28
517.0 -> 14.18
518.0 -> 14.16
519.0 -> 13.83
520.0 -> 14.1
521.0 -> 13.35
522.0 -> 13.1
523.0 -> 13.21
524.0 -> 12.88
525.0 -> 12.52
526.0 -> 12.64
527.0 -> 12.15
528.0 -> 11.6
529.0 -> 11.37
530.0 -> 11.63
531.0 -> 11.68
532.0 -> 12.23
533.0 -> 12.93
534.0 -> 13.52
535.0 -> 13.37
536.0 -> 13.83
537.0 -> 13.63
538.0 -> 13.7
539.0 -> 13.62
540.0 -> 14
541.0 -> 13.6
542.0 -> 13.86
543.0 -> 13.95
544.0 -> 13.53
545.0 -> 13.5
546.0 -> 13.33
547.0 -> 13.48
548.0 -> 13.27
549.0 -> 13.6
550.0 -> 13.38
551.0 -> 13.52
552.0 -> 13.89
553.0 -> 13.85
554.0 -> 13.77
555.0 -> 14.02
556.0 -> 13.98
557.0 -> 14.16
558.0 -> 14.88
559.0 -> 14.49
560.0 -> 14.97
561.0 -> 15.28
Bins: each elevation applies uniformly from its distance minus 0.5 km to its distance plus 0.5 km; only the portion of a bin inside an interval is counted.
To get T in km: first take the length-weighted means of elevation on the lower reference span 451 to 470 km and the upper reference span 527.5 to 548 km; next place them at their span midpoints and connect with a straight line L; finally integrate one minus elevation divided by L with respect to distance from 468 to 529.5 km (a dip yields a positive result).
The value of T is -1.3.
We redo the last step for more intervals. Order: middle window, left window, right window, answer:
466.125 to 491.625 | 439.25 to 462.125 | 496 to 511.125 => 1.30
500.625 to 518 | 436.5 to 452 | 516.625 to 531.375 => -1.92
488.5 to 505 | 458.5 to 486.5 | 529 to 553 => -0.83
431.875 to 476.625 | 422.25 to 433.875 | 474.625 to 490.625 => -3.78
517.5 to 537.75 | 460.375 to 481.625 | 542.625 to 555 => 0.59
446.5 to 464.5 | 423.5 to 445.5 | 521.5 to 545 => -4.82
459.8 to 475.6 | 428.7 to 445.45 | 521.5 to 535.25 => -2.85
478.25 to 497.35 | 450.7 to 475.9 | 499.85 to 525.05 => 0.31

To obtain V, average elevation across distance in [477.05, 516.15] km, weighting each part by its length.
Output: 13.5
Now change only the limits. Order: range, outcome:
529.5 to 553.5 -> 13.4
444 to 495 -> 12.8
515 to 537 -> 13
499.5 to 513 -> 13.9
